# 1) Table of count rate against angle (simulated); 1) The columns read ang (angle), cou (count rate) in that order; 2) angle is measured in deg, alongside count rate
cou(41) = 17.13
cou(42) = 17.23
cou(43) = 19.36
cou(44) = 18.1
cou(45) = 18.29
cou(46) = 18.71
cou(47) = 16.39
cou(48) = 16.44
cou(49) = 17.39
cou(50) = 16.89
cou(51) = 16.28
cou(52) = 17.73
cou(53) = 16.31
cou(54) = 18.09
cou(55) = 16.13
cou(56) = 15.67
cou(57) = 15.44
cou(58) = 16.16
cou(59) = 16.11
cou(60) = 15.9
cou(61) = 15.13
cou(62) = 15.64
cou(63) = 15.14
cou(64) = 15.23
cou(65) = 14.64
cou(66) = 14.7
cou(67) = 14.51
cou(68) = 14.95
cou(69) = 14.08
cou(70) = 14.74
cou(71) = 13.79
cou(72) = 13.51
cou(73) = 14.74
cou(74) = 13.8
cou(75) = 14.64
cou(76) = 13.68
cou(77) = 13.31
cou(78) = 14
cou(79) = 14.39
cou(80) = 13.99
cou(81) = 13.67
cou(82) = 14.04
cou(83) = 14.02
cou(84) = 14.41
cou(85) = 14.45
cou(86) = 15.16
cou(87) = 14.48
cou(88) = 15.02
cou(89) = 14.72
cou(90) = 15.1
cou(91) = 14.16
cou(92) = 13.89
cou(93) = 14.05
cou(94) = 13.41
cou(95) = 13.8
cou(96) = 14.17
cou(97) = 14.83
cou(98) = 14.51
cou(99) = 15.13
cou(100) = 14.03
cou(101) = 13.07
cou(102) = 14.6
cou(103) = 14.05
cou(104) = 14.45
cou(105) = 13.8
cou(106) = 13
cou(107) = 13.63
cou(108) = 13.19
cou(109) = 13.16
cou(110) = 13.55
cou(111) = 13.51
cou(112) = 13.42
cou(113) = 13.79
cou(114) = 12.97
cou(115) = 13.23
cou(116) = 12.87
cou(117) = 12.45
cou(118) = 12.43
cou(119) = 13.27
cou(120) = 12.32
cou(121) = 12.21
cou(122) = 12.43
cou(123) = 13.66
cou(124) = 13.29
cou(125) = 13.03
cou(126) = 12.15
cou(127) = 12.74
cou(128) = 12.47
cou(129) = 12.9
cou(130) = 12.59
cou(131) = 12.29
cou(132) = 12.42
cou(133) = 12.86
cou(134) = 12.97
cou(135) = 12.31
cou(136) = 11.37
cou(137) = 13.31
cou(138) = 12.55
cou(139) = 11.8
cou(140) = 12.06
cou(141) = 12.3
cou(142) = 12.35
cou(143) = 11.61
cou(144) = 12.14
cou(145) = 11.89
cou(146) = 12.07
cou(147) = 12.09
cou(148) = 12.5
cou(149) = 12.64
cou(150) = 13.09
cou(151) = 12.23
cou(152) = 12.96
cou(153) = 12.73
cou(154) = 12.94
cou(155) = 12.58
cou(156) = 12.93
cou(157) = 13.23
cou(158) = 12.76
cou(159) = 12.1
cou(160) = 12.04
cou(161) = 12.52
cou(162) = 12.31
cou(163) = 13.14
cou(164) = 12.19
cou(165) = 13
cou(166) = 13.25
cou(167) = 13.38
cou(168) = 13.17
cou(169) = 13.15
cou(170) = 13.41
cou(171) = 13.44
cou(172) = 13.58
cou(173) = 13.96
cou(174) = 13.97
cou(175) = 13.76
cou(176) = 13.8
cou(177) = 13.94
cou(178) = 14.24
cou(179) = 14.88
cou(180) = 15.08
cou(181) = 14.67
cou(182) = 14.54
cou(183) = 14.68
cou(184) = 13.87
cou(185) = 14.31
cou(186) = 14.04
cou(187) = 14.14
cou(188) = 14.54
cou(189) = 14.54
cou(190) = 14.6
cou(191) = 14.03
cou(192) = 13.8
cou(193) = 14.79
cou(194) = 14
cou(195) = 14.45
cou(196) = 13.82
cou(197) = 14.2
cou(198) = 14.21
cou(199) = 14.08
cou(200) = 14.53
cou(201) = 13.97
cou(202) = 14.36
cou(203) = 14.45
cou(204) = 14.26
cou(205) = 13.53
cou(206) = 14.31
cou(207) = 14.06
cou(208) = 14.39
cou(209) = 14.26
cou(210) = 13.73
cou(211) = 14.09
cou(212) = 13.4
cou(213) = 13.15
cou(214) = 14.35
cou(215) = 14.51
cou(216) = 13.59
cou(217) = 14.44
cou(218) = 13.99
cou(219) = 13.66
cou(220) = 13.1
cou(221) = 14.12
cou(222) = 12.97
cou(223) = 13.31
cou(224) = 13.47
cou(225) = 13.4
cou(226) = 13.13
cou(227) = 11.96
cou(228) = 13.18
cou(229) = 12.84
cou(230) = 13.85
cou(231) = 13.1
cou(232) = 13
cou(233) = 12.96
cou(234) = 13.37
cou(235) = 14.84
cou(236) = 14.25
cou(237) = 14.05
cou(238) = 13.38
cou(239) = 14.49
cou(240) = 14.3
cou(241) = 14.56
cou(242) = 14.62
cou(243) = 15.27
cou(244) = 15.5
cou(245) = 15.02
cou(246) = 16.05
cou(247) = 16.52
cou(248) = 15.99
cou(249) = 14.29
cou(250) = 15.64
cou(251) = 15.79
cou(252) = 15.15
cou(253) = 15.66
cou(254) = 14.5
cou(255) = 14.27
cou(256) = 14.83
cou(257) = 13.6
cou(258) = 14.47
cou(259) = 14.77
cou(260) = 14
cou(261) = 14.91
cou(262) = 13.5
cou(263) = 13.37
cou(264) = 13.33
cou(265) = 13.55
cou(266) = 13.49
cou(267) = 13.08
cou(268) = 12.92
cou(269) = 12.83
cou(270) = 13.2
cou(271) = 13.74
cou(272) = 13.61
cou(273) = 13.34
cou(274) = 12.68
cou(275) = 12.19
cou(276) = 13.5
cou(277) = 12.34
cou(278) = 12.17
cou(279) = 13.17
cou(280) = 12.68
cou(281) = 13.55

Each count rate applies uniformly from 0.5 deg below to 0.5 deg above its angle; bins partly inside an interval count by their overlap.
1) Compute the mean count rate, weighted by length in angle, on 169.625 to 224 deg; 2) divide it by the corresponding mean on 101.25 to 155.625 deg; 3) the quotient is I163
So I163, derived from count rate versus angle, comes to 1.1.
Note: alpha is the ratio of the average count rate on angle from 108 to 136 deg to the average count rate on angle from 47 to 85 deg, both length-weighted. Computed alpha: 0.85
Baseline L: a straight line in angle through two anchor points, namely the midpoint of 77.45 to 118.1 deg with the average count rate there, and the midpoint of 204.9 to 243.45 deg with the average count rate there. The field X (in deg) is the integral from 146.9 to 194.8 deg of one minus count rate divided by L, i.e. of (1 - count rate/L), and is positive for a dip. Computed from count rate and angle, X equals 1.1 deg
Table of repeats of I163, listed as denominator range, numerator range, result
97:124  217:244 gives 1.02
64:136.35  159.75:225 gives 1.01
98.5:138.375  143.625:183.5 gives 1.01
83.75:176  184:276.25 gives 1.07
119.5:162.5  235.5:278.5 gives 1.13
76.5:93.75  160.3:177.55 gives 0.93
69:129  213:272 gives 1.02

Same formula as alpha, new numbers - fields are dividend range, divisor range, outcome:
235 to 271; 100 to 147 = 1.12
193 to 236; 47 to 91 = 0.91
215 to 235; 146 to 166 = 1.06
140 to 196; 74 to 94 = 0.94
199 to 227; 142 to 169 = 1.10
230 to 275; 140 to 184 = 1.08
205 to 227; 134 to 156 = 1.11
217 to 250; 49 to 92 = 0.94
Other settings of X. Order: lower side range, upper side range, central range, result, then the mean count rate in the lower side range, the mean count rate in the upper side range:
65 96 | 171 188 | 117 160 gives 5.1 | 14.2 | 14.2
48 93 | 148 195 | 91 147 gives 4.9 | 15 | 13.5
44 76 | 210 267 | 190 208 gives 0.3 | 15.7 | 14.1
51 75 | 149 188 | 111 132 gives 2.1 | 15.3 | 13.4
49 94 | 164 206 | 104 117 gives 1.1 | 14.9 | 14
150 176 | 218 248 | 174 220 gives -2.4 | 13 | 14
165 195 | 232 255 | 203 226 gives 1.0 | 14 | 14.8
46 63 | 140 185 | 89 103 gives 0.8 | 16.4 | 13.1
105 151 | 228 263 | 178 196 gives -1.1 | 12.7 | 14.5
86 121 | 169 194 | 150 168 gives 1.7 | 13.8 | 14.2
